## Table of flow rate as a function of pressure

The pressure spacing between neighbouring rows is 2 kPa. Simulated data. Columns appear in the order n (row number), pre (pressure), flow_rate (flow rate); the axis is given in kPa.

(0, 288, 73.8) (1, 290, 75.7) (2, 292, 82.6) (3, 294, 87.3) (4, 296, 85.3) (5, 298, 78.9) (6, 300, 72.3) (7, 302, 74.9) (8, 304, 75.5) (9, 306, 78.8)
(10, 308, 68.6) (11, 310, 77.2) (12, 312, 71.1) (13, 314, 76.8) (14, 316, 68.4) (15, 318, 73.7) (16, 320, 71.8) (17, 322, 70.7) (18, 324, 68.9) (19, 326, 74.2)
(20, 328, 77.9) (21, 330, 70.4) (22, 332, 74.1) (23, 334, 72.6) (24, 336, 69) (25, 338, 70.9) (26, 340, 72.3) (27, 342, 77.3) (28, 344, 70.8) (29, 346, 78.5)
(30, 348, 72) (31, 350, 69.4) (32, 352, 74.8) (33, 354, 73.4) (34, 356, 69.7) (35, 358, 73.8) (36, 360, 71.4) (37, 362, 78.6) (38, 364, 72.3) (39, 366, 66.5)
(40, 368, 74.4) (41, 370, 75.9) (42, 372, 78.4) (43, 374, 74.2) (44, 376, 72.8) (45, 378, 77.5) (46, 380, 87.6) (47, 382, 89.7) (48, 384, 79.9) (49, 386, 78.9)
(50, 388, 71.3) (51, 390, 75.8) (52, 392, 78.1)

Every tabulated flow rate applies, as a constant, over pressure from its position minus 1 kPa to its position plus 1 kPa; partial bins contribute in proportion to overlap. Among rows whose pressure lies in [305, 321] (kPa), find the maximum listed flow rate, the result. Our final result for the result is 78.8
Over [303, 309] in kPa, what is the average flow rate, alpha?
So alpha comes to 74.3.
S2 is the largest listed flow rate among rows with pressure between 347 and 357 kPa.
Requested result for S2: 74.8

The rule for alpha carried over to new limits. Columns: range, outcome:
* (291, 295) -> 84.9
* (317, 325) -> 71.3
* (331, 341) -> 71.8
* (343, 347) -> 74.7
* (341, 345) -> 74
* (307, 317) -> 72.4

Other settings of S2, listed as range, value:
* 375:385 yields 89.7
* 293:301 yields 87.3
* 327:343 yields 77.9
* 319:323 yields 71.8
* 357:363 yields 78.6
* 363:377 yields 78.4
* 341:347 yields 78.5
